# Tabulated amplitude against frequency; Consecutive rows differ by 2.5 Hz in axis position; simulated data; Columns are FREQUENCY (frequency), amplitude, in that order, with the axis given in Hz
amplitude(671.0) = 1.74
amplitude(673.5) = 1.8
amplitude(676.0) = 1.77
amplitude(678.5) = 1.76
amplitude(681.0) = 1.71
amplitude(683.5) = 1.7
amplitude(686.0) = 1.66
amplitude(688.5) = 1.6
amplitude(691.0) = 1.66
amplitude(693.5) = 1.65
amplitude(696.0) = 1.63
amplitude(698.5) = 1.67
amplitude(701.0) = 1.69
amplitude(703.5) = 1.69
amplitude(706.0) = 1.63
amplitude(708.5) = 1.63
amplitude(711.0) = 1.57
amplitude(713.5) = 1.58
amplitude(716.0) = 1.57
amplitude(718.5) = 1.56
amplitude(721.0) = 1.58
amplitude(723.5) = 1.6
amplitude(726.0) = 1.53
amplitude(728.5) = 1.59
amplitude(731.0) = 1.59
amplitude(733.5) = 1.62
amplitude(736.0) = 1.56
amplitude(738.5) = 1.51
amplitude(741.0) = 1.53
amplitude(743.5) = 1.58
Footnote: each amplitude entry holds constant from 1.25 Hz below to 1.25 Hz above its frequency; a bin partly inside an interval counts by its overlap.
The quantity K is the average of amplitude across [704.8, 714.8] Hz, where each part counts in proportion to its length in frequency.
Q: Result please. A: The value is 1.6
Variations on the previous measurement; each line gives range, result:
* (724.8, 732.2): 1.57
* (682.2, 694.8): 1.65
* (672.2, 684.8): 1.75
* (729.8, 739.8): 1.57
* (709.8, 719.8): 1.57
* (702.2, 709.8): 1.65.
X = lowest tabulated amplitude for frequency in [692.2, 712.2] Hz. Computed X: 1.57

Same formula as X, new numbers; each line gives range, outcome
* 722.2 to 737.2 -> 1.53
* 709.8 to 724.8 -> 1.56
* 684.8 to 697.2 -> 1.6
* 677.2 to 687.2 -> 1.66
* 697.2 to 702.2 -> 1.67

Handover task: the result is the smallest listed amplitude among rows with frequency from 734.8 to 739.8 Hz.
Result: 1.51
